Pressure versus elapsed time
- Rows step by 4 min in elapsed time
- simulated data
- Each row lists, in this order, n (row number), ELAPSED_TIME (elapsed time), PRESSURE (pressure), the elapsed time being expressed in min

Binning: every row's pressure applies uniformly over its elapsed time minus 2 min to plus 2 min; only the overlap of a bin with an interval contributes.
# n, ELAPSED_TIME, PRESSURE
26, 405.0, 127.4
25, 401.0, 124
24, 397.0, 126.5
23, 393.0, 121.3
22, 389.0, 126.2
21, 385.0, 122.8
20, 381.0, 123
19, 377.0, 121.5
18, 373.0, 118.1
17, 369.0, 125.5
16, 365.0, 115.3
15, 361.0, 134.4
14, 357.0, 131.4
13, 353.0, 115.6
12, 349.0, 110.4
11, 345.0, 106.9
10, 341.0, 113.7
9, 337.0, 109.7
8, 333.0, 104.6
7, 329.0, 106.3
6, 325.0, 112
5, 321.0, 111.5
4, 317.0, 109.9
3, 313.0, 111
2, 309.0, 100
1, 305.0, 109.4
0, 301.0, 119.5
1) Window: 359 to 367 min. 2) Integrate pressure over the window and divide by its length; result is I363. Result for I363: 125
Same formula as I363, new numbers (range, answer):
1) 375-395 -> 123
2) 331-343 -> 109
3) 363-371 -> 120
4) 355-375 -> 125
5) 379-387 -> 123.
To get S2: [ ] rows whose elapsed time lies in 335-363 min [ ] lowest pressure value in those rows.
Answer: 106.9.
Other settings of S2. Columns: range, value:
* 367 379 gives 118.1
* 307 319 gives 100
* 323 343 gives 104.6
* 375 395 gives 121.3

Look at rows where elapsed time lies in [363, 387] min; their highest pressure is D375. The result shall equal 125.5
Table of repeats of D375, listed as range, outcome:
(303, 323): 111.5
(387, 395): 126.2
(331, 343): 113.7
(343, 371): 134.4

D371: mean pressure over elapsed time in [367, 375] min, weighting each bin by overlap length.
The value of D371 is 122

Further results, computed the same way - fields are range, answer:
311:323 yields 111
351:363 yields 127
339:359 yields 116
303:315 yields 107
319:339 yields 109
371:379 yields 120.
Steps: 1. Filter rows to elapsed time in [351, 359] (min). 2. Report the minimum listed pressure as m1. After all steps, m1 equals 115.6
